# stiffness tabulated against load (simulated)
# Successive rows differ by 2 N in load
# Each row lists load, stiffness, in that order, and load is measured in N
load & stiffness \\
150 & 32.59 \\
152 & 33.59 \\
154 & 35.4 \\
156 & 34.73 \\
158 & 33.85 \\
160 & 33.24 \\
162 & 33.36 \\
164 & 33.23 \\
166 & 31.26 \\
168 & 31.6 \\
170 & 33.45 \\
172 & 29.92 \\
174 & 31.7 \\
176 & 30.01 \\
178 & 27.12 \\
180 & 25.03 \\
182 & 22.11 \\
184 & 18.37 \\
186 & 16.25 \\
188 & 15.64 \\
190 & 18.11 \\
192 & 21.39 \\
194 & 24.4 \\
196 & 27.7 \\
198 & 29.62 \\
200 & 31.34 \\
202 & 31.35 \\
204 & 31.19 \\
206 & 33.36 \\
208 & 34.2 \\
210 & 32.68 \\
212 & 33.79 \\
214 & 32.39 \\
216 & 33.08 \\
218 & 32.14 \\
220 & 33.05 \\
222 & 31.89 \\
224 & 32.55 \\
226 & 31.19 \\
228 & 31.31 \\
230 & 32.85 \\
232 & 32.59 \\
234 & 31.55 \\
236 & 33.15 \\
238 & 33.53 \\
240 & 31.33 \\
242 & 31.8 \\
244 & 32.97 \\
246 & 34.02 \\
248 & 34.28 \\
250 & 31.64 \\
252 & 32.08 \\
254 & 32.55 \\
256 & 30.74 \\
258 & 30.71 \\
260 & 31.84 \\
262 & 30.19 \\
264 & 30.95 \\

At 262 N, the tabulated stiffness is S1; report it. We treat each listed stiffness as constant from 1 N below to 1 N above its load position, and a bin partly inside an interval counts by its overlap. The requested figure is 30.19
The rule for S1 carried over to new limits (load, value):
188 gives 15.64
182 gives 22.11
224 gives 32.55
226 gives 31.19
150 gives 32.59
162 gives 33.36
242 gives 31.8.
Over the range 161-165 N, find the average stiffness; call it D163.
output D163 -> 33.3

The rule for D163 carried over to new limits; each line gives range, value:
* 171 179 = 29.7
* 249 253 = 31.9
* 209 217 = 33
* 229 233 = 32.7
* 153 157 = 35.1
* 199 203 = 31.3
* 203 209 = 32.9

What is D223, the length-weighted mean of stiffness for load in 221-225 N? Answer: 32.2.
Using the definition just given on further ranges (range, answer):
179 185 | 21.8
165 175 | 31.6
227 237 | 32.3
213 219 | 32.5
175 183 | 26.1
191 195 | 22.9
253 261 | 31.5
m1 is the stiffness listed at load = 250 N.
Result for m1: 31.64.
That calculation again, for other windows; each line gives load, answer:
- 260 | 31.84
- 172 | 29.92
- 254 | 32.55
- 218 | 32.14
